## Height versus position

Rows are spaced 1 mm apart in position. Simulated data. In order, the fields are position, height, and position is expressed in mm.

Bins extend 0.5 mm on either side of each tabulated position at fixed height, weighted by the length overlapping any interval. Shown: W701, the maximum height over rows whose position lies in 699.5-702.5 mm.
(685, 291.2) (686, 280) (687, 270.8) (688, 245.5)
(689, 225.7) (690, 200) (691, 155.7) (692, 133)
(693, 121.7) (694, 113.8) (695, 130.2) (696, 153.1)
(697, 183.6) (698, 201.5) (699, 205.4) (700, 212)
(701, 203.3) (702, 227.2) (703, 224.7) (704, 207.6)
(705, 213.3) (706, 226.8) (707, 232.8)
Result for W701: 227.2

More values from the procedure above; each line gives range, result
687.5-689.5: 245.5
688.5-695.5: 225.7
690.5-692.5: 155.7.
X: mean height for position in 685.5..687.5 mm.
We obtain 275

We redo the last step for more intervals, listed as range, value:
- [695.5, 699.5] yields 186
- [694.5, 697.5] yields 156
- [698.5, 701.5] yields 207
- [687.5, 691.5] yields 207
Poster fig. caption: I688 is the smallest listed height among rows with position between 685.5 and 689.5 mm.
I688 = 225.7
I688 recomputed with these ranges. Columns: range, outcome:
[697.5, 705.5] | 201.5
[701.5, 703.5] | 224.7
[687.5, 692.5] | 133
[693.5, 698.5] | 113.8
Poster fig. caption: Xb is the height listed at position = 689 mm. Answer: 225.7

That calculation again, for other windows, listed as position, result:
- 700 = 212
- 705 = 213.3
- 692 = 133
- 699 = 205.4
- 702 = 227.2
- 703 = 224.7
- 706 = 226.8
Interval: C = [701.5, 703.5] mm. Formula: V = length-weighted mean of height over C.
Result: 226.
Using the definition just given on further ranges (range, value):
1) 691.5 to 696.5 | 130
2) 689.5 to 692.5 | 163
